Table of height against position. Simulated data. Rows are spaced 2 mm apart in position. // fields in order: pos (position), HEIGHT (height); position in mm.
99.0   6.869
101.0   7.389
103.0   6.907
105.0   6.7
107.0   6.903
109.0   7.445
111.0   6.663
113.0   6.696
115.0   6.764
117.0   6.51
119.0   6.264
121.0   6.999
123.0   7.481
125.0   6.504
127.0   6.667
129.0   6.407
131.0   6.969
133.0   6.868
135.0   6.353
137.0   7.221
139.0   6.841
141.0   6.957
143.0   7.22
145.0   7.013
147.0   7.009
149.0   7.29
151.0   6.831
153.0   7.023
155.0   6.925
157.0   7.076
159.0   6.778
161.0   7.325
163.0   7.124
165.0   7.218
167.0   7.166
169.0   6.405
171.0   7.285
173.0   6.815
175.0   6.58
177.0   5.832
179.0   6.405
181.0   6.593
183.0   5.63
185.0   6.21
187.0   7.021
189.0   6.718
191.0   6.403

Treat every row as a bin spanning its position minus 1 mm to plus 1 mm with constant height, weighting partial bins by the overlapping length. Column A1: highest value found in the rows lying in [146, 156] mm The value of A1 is 7.29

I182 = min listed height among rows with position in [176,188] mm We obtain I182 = 5.63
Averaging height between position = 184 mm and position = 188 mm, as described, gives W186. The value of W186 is 6.62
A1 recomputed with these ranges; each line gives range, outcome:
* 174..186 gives 6.593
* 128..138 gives 7.221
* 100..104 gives 7.389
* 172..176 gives 6.815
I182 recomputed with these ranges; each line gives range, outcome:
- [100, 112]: 6.663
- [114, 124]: 6.264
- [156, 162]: 6.778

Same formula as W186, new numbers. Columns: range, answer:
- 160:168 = 7.21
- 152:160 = 6.95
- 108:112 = 7.05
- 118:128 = 6.78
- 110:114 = 6.68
